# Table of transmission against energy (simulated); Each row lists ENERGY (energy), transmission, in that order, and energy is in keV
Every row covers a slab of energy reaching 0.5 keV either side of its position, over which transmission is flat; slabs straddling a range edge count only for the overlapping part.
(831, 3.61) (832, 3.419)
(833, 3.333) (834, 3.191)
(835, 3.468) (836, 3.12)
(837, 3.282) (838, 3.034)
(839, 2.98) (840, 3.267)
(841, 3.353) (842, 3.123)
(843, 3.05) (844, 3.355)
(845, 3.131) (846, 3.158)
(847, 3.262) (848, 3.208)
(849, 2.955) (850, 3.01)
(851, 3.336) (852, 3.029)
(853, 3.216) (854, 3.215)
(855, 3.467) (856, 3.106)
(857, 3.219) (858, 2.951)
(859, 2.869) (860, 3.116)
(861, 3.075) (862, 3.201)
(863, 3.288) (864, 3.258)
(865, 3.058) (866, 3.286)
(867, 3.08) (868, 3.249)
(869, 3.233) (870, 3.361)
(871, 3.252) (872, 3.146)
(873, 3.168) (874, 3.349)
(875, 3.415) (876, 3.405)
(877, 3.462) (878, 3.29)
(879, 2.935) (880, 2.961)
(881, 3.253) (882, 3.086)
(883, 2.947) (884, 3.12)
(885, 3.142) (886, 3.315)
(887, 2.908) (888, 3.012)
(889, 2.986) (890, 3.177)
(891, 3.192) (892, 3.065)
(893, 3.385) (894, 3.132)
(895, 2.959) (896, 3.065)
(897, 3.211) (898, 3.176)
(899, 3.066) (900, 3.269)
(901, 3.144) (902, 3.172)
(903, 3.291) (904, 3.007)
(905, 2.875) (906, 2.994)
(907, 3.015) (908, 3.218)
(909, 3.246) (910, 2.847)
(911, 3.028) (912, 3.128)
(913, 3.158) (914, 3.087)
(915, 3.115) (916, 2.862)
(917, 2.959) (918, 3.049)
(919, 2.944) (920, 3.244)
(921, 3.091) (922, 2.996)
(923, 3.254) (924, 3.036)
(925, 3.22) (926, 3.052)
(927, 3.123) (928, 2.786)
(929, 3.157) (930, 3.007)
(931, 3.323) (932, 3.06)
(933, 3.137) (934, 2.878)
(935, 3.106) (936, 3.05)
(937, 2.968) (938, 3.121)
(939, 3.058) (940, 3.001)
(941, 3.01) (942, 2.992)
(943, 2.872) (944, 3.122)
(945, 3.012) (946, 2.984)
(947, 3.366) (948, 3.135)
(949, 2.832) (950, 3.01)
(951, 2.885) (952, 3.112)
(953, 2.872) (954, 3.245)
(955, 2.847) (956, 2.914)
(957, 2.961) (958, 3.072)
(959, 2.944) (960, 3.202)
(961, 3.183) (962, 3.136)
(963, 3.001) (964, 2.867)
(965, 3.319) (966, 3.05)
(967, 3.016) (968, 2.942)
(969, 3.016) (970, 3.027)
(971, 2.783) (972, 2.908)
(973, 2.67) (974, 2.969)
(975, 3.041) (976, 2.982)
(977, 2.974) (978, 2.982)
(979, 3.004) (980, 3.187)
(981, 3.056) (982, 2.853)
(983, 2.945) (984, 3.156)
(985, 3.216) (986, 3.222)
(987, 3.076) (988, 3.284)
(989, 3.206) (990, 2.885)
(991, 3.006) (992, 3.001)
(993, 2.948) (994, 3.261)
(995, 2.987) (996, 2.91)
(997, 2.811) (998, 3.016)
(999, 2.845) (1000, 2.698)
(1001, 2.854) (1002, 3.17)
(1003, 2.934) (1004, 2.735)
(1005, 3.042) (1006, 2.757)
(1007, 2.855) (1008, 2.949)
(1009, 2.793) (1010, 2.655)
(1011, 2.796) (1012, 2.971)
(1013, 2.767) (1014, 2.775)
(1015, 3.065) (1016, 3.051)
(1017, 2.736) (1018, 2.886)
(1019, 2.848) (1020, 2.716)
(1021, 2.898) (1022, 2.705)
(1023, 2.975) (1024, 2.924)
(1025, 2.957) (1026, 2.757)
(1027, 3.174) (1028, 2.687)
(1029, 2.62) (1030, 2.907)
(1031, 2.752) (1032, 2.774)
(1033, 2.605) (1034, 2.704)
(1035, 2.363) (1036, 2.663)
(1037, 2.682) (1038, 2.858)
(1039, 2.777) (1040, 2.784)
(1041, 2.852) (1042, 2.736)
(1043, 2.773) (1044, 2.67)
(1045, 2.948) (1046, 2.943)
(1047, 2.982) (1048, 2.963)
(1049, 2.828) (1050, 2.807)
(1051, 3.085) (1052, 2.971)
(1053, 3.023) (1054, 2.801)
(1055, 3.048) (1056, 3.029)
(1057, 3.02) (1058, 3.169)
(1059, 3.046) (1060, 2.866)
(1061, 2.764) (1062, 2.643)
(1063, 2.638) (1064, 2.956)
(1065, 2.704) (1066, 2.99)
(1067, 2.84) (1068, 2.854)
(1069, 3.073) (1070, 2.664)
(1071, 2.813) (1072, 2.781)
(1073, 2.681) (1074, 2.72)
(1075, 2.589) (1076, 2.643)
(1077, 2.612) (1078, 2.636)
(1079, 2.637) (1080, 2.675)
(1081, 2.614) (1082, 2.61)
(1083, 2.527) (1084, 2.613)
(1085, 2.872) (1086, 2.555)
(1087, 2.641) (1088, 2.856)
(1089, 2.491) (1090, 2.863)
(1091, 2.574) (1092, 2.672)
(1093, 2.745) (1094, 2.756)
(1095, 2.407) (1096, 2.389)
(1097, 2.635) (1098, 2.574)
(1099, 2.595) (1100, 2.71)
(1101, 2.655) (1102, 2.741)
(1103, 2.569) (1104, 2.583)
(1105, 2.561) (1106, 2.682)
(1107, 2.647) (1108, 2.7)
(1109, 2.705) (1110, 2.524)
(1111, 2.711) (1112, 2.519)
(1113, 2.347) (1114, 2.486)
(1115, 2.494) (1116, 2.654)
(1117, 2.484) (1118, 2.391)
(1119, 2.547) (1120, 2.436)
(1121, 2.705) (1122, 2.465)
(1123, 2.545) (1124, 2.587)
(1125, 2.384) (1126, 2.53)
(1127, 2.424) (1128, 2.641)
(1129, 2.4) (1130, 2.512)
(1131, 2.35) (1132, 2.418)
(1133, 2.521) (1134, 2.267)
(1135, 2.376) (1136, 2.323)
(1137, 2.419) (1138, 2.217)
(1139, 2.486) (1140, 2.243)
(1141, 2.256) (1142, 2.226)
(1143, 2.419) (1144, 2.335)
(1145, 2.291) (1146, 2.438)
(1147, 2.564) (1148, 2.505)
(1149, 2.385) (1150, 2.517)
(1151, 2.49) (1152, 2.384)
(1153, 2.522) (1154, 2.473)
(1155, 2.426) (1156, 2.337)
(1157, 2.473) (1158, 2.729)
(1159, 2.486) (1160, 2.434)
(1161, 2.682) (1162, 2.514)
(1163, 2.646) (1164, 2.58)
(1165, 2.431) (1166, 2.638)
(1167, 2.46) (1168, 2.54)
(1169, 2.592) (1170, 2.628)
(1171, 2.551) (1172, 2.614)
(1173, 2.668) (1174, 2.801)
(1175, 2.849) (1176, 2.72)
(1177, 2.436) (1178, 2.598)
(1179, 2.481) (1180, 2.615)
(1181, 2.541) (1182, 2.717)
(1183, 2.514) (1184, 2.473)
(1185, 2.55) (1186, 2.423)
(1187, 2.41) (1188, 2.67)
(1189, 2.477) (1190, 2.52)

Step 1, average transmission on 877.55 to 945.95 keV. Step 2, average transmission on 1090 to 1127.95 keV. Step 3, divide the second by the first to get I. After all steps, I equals 0.8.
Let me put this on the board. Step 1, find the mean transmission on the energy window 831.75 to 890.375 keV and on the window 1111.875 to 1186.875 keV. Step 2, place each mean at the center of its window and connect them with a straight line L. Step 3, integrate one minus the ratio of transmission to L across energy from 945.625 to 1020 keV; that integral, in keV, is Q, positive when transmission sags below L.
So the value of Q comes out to -2.2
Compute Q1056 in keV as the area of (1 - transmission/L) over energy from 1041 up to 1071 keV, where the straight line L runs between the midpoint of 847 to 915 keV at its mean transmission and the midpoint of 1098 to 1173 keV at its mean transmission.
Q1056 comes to -2.0 keV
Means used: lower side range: 3.15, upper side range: 2.5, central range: 2.89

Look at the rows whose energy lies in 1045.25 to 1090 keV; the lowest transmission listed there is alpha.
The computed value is 2.491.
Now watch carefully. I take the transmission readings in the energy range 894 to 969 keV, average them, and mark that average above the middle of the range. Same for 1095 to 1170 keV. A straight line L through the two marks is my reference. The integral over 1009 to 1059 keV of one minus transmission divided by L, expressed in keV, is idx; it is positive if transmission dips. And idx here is -1.4 keV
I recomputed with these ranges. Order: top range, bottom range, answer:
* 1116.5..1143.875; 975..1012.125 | 0.82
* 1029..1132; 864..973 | 0.87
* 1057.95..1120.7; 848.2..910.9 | 0.85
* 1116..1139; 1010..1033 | 0.86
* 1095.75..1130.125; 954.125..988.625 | 0.85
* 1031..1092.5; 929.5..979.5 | 0.92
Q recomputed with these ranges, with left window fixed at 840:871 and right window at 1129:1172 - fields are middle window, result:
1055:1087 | -1.5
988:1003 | -0.8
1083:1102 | -0.3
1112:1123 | 0.1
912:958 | -1.0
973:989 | -1.0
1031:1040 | 0.2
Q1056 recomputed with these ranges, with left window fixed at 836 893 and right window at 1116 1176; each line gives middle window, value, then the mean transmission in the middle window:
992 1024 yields -0.7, 2.89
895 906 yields -0.1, 3.11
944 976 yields -0.8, 3.01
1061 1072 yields -0.5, 2.81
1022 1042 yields -0.1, 2.78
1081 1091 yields -0.1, 2.66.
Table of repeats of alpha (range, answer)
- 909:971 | 2.783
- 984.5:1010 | 2.655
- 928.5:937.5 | 2.878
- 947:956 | 2.832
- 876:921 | 2.847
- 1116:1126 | 2.384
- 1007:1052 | 2.363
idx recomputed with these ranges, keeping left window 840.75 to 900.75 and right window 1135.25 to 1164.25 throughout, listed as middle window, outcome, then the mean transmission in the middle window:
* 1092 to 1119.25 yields -0.35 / 2.59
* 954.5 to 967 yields -0.46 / 3.04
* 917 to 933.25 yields -0.34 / 3.09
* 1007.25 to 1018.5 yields -0.25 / 2.86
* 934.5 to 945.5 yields -0.15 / 3.03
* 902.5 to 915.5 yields -0.04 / 3.08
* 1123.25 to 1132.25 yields 0.08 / 2.48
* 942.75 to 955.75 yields -0.27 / 3.02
